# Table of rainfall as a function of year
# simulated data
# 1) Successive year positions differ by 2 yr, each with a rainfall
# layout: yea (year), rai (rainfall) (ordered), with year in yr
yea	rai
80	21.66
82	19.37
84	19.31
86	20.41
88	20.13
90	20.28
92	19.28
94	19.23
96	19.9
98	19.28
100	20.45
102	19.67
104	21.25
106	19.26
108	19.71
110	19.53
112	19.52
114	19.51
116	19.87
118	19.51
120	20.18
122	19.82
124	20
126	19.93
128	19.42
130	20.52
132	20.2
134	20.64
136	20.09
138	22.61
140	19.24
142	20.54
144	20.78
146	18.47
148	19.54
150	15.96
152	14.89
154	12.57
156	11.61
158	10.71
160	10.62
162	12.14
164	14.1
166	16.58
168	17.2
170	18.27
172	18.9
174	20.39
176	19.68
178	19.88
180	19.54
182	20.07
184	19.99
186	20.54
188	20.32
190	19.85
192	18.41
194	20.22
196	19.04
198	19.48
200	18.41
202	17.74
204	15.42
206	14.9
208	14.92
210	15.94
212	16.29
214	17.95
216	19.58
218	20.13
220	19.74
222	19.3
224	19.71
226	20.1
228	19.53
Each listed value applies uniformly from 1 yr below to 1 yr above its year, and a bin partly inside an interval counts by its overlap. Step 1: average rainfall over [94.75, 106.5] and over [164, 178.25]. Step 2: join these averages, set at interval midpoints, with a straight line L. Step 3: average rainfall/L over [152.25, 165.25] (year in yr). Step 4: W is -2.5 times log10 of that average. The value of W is 0.46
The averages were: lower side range 20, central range 12.2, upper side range 18.3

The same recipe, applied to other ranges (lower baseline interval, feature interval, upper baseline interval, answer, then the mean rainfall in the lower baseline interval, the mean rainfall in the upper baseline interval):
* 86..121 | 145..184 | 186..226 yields 0.15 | 19.8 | 18.4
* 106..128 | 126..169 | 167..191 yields 0.15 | 19.7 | 19.6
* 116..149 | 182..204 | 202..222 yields -0.07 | 20.1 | 17.3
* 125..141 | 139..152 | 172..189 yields 0.08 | 20.3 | 20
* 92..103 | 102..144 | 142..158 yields -0.12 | 19.7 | 16.2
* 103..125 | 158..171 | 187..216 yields 0.27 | 19.8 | 17.8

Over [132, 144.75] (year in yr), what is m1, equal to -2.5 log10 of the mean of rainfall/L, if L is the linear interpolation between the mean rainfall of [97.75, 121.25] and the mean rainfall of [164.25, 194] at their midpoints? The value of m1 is -0.06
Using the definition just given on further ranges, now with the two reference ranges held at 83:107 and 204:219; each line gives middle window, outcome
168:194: -0.11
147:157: 0.23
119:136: -0.06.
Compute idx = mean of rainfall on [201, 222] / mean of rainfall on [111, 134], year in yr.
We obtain 0.87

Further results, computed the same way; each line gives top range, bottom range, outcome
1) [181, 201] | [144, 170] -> 1.32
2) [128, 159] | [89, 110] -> 0.91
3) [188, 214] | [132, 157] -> 0.97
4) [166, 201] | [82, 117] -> 0.98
